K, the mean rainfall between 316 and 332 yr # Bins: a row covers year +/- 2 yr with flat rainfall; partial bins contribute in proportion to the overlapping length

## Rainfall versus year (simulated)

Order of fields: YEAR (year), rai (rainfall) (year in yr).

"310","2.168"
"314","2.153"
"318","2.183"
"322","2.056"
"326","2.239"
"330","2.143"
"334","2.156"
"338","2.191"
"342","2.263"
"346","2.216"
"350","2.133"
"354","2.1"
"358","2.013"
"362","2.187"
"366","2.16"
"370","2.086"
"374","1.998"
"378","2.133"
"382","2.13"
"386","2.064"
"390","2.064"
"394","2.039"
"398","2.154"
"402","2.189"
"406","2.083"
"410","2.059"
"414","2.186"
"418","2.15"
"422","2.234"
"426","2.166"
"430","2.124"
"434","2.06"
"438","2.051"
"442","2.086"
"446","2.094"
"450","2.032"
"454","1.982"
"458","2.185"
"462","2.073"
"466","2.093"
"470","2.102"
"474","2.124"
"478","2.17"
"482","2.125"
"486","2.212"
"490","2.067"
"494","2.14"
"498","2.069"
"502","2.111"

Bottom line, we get 2.16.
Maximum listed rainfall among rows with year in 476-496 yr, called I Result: 2.212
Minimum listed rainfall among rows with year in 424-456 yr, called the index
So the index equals 1.982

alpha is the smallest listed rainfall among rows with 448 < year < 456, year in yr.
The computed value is 1.982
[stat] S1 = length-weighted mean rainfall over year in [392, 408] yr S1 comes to 2.12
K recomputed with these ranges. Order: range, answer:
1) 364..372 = 2.12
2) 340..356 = 2.18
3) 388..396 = 2.05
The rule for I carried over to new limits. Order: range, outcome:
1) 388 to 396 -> 2.064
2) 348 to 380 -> 2.187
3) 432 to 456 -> 2.094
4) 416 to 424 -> 2.234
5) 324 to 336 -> 2.239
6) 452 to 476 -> 2.185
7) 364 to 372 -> 2.16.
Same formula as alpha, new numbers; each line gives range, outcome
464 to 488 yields 2.093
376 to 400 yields 2.039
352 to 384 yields 1.998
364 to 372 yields 2.086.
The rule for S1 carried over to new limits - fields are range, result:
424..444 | 2.1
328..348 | 2.19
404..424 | 2.14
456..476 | 2.12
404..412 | 2.07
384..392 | 2.06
